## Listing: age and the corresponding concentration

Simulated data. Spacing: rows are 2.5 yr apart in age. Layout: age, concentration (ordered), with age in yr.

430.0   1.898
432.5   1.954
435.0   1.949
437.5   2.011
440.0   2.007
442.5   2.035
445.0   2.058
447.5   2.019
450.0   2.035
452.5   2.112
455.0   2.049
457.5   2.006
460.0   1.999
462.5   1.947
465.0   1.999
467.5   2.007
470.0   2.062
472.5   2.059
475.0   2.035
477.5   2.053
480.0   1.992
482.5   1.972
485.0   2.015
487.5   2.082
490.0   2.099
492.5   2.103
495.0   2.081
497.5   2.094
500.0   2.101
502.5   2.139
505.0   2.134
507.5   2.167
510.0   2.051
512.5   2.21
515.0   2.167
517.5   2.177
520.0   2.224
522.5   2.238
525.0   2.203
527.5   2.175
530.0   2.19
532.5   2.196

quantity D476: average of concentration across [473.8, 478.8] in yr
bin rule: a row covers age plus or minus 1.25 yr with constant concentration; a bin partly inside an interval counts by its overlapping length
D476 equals 2.04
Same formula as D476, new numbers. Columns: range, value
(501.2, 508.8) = 2.15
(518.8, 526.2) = 2.22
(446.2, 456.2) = 2.05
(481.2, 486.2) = 1.99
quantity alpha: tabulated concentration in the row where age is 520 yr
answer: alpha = 2.224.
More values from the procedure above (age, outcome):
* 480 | 1.992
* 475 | 2.035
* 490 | 2.099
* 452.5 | 2.112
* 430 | 1.898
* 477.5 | 2.053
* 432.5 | 1.954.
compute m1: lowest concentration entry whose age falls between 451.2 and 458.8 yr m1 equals 2.006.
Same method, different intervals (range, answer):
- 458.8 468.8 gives 1.947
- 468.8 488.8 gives 1.972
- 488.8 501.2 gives 2.081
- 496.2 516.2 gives 2.051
